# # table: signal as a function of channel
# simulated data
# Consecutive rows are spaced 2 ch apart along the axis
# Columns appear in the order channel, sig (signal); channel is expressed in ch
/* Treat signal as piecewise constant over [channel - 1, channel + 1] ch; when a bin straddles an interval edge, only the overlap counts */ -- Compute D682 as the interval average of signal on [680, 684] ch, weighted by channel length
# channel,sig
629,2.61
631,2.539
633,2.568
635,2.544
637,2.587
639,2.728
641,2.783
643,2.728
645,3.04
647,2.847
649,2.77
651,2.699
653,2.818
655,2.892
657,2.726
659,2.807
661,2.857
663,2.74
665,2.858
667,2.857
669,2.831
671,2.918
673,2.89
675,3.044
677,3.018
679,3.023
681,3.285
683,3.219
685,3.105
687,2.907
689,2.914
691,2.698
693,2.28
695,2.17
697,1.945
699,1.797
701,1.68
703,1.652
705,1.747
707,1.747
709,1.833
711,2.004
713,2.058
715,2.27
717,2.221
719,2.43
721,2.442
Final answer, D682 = 3.25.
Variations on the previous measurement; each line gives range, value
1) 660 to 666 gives 2.82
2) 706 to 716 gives 1.98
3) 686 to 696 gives 2.59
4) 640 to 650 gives 2.83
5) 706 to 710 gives 1.79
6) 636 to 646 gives 2.77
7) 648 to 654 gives 2.76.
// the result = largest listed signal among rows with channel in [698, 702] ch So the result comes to 1.797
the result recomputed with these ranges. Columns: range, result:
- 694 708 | 2.17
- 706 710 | 1.833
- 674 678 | 3.044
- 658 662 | 2.857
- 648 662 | 2.892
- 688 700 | 2.914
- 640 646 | 3.04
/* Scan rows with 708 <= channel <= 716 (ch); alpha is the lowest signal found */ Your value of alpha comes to 1.833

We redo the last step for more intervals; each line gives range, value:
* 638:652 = 2.699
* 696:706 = 1.652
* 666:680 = 2.831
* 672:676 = 2.89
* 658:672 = 2.74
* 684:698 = 1.945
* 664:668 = 2.857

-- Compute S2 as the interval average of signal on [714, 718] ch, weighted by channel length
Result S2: 2.25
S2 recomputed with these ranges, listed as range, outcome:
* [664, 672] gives 2.87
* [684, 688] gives 3.01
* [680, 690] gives 3.09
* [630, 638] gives 2.56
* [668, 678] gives 2.94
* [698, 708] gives 1.72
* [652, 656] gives 2.85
